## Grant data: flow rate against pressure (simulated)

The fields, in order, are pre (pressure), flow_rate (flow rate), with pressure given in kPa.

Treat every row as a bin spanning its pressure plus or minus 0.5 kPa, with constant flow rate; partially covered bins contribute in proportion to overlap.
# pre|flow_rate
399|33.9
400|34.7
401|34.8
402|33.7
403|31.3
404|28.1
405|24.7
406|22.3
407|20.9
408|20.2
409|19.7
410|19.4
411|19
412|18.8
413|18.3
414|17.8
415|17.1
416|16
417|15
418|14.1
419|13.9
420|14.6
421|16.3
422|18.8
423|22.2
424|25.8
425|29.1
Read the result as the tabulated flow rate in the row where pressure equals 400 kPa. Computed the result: 34.7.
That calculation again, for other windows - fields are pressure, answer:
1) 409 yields 19.7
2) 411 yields 19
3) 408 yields 20.2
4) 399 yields 33.9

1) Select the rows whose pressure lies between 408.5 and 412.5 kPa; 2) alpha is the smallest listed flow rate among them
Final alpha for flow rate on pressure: 18.8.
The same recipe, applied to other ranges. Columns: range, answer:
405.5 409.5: 19.7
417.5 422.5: 13.9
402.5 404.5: 28.1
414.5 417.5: 15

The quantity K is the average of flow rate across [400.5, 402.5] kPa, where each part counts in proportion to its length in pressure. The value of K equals 34.2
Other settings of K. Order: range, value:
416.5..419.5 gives 14.3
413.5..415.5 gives 17.5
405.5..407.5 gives 21.6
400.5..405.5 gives 30.5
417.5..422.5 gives 15.5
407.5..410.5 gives 19.8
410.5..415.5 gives 18.2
